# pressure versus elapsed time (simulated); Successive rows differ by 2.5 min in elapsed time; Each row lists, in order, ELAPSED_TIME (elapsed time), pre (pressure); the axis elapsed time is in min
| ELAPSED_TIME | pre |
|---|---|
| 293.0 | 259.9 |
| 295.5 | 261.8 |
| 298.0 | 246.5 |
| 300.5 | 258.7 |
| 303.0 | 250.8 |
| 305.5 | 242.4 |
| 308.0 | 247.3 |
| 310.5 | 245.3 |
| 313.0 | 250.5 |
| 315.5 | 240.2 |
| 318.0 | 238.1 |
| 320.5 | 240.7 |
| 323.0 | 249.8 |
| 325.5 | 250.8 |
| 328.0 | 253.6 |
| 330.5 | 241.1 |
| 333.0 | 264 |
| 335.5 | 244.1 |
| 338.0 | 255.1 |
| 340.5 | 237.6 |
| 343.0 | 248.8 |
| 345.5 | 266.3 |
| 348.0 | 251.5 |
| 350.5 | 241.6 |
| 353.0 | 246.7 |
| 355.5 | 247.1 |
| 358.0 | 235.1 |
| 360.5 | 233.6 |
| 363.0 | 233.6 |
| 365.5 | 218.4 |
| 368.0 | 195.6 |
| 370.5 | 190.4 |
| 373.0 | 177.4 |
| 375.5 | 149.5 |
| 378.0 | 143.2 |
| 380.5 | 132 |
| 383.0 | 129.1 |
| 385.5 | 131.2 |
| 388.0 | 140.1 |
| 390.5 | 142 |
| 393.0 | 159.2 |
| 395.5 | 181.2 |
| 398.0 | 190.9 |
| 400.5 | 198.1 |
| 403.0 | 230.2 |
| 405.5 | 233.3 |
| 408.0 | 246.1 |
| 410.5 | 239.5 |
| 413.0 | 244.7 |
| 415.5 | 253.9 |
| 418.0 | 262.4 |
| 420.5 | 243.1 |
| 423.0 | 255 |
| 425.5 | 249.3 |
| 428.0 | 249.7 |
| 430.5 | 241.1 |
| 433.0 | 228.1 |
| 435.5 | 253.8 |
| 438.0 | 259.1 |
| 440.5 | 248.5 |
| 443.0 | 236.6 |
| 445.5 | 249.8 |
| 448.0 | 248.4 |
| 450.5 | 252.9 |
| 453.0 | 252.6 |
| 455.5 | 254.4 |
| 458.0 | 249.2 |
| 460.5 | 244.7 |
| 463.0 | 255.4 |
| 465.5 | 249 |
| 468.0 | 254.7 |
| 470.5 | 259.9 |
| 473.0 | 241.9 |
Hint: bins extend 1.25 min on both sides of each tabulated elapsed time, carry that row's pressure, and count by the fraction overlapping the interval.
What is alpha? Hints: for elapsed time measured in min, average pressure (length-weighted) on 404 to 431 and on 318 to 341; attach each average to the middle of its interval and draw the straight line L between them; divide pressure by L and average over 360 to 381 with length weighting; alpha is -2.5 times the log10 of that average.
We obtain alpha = 0.31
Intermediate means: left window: 248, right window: 247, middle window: 186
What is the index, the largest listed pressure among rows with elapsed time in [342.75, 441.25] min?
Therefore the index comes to 266.3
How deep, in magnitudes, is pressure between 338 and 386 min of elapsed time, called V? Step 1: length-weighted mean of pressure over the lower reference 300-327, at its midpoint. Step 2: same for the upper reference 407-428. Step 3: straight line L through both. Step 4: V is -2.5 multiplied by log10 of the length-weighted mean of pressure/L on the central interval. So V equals 0.19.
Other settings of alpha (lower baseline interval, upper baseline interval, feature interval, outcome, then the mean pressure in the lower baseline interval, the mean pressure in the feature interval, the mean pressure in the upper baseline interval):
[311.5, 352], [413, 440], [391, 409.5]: 0.220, 248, 203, 249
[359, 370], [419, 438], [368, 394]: 0.432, 219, 152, 247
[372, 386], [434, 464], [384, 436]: -0.130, 144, 217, 250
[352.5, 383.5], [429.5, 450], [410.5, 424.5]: -0.093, 195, 251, 246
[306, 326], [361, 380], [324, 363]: -0.152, 245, 247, 187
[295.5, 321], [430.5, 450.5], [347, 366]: 0.034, 247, 239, 246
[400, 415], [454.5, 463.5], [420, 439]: -0.026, 235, 247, 250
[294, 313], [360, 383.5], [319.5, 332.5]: -0.096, 251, 248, 180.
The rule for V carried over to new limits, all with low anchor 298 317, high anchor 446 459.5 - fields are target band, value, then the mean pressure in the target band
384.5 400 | 0.485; 160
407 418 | 0.010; 248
